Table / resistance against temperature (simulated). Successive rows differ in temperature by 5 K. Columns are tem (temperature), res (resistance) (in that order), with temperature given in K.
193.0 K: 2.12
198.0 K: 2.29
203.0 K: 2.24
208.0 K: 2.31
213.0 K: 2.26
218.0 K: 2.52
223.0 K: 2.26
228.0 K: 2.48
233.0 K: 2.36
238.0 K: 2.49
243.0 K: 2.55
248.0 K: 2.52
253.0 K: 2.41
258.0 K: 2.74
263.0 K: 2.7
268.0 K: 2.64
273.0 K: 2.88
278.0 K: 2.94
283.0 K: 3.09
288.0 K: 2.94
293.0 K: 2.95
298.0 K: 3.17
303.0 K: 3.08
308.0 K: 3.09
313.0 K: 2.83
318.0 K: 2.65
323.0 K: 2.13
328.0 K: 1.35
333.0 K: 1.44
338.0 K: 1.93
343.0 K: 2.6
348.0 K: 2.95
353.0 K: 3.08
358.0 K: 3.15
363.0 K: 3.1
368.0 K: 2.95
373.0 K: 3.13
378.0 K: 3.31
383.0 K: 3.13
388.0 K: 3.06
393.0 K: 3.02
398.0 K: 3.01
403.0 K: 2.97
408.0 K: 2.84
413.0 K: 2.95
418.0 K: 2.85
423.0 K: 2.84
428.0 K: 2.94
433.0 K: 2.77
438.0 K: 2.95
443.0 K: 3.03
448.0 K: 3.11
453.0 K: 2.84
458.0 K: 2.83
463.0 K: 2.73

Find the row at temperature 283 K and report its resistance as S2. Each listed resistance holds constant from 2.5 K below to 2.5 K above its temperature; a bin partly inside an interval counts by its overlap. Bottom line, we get 3.09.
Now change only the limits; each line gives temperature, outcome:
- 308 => 3.09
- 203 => 2.24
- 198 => 2.29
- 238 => 2.49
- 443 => 3.03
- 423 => 2.84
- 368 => 2.95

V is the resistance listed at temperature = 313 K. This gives 2.83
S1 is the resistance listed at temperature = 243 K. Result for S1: 2.55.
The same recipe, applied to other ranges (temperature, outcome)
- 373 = 3.13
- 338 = 1.93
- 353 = 3.08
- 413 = 2.95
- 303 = 3.08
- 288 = 2.94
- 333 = 1.44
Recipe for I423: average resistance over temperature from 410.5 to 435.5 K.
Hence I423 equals 2.87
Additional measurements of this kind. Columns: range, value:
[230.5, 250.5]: 2.48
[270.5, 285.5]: 2.97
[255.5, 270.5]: 2.69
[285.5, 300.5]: 3.02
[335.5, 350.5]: 2.49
